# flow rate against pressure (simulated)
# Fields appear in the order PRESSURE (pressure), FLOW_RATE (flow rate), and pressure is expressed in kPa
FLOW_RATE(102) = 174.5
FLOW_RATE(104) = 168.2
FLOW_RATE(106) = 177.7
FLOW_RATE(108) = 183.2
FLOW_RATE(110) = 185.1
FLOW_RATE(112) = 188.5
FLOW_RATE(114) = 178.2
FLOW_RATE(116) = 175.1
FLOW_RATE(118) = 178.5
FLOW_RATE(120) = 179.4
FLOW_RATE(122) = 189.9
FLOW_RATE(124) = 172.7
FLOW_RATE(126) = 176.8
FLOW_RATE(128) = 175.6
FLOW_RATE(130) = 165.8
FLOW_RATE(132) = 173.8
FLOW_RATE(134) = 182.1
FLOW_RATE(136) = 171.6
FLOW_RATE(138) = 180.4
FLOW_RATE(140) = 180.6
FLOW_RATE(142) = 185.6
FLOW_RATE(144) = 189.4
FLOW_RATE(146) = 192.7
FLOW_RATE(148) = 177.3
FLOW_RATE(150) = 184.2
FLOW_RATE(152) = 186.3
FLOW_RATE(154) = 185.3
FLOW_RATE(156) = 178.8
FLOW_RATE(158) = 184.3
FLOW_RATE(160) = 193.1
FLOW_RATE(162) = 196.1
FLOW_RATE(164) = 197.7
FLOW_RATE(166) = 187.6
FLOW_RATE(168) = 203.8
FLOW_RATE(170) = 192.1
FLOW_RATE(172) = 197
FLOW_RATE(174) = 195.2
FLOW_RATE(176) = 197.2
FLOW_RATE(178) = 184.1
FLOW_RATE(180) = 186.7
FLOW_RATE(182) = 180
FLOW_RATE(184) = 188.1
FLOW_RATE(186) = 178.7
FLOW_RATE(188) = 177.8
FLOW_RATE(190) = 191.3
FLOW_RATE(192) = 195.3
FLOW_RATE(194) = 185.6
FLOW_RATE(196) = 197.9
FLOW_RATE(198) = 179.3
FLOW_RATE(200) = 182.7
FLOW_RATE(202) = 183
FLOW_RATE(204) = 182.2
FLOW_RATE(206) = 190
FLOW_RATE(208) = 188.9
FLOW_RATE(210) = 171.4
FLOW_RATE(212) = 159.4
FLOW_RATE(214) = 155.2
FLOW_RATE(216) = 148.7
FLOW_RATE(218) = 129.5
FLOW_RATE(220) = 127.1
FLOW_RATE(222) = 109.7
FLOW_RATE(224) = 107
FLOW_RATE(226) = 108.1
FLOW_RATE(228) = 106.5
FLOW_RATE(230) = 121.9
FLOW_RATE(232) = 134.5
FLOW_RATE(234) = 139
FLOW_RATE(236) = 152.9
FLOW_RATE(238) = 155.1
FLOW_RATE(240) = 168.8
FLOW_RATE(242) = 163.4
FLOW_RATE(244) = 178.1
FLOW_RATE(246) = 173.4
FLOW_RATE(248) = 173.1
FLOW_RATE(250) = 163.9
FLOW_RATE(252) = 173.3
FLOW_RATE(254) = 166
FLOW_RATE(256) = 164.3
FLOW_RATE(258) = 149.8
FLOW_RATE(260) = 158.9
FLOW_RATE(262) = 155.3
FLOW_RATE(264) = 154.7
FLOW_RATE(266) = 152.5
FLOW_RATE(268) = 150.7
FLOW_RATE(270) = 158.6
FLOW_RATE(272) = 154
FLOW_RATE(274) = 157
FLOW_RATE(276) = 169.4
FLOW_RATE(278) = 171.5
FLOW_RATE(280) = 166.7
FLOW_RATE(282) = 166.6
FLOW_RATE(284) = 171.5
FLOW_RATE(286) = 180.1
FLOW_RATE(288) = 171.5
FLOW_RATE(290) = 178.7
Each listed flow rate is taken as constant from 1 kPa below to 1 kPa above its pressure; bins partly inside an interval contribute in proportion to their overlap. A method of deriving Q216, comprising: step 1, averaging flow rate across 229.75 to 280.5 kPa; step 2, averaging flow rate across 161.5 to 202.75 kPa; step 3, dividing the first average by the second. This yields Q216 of 0.8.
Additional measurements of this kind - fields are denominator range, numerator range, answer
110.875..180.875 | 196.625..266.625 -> 0.84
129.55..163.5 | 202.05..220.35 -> 0.89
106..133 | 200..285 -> 0.87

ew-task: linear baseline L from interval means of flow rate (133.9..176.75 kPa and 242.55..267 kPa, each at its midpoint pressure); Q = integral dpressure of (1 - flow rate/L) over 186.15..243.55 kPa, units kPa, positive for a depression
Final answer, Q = 5.2 kPa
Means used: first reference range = 188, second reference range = 164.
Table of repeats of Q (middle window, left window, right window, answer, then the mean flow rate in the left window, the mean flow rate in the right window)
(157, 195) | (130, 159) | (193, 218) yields -2.5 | 182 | 175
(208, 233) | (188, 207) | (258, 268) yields 6.0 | 187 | 154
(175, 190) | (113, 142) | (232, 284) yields -1.3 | 177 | 161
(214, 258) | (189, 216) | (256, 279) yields 5.7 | 180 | 158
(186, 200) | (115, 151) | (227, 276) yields -1.6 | 180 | 156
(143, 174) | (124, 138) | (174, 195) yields -1.5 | 175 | 187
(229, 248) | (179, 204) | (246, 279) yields 1.6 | 185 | 161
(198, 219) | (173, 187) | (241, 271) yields 1.0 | 187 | 162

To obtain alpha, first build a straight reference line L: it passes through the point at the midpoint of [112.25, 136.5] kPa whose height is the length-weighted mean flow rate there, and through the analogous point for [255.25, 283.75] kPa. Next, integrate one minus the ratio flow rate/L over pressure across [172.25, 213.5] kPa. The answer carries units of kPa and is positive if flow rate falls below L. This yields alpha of -3.8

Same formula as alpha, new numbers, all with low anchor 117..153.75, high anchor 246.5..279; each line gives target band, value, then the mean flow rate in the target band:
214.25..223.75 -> 2.2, 129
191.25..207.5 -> -1.6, 187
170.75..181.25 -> -1.1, 192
